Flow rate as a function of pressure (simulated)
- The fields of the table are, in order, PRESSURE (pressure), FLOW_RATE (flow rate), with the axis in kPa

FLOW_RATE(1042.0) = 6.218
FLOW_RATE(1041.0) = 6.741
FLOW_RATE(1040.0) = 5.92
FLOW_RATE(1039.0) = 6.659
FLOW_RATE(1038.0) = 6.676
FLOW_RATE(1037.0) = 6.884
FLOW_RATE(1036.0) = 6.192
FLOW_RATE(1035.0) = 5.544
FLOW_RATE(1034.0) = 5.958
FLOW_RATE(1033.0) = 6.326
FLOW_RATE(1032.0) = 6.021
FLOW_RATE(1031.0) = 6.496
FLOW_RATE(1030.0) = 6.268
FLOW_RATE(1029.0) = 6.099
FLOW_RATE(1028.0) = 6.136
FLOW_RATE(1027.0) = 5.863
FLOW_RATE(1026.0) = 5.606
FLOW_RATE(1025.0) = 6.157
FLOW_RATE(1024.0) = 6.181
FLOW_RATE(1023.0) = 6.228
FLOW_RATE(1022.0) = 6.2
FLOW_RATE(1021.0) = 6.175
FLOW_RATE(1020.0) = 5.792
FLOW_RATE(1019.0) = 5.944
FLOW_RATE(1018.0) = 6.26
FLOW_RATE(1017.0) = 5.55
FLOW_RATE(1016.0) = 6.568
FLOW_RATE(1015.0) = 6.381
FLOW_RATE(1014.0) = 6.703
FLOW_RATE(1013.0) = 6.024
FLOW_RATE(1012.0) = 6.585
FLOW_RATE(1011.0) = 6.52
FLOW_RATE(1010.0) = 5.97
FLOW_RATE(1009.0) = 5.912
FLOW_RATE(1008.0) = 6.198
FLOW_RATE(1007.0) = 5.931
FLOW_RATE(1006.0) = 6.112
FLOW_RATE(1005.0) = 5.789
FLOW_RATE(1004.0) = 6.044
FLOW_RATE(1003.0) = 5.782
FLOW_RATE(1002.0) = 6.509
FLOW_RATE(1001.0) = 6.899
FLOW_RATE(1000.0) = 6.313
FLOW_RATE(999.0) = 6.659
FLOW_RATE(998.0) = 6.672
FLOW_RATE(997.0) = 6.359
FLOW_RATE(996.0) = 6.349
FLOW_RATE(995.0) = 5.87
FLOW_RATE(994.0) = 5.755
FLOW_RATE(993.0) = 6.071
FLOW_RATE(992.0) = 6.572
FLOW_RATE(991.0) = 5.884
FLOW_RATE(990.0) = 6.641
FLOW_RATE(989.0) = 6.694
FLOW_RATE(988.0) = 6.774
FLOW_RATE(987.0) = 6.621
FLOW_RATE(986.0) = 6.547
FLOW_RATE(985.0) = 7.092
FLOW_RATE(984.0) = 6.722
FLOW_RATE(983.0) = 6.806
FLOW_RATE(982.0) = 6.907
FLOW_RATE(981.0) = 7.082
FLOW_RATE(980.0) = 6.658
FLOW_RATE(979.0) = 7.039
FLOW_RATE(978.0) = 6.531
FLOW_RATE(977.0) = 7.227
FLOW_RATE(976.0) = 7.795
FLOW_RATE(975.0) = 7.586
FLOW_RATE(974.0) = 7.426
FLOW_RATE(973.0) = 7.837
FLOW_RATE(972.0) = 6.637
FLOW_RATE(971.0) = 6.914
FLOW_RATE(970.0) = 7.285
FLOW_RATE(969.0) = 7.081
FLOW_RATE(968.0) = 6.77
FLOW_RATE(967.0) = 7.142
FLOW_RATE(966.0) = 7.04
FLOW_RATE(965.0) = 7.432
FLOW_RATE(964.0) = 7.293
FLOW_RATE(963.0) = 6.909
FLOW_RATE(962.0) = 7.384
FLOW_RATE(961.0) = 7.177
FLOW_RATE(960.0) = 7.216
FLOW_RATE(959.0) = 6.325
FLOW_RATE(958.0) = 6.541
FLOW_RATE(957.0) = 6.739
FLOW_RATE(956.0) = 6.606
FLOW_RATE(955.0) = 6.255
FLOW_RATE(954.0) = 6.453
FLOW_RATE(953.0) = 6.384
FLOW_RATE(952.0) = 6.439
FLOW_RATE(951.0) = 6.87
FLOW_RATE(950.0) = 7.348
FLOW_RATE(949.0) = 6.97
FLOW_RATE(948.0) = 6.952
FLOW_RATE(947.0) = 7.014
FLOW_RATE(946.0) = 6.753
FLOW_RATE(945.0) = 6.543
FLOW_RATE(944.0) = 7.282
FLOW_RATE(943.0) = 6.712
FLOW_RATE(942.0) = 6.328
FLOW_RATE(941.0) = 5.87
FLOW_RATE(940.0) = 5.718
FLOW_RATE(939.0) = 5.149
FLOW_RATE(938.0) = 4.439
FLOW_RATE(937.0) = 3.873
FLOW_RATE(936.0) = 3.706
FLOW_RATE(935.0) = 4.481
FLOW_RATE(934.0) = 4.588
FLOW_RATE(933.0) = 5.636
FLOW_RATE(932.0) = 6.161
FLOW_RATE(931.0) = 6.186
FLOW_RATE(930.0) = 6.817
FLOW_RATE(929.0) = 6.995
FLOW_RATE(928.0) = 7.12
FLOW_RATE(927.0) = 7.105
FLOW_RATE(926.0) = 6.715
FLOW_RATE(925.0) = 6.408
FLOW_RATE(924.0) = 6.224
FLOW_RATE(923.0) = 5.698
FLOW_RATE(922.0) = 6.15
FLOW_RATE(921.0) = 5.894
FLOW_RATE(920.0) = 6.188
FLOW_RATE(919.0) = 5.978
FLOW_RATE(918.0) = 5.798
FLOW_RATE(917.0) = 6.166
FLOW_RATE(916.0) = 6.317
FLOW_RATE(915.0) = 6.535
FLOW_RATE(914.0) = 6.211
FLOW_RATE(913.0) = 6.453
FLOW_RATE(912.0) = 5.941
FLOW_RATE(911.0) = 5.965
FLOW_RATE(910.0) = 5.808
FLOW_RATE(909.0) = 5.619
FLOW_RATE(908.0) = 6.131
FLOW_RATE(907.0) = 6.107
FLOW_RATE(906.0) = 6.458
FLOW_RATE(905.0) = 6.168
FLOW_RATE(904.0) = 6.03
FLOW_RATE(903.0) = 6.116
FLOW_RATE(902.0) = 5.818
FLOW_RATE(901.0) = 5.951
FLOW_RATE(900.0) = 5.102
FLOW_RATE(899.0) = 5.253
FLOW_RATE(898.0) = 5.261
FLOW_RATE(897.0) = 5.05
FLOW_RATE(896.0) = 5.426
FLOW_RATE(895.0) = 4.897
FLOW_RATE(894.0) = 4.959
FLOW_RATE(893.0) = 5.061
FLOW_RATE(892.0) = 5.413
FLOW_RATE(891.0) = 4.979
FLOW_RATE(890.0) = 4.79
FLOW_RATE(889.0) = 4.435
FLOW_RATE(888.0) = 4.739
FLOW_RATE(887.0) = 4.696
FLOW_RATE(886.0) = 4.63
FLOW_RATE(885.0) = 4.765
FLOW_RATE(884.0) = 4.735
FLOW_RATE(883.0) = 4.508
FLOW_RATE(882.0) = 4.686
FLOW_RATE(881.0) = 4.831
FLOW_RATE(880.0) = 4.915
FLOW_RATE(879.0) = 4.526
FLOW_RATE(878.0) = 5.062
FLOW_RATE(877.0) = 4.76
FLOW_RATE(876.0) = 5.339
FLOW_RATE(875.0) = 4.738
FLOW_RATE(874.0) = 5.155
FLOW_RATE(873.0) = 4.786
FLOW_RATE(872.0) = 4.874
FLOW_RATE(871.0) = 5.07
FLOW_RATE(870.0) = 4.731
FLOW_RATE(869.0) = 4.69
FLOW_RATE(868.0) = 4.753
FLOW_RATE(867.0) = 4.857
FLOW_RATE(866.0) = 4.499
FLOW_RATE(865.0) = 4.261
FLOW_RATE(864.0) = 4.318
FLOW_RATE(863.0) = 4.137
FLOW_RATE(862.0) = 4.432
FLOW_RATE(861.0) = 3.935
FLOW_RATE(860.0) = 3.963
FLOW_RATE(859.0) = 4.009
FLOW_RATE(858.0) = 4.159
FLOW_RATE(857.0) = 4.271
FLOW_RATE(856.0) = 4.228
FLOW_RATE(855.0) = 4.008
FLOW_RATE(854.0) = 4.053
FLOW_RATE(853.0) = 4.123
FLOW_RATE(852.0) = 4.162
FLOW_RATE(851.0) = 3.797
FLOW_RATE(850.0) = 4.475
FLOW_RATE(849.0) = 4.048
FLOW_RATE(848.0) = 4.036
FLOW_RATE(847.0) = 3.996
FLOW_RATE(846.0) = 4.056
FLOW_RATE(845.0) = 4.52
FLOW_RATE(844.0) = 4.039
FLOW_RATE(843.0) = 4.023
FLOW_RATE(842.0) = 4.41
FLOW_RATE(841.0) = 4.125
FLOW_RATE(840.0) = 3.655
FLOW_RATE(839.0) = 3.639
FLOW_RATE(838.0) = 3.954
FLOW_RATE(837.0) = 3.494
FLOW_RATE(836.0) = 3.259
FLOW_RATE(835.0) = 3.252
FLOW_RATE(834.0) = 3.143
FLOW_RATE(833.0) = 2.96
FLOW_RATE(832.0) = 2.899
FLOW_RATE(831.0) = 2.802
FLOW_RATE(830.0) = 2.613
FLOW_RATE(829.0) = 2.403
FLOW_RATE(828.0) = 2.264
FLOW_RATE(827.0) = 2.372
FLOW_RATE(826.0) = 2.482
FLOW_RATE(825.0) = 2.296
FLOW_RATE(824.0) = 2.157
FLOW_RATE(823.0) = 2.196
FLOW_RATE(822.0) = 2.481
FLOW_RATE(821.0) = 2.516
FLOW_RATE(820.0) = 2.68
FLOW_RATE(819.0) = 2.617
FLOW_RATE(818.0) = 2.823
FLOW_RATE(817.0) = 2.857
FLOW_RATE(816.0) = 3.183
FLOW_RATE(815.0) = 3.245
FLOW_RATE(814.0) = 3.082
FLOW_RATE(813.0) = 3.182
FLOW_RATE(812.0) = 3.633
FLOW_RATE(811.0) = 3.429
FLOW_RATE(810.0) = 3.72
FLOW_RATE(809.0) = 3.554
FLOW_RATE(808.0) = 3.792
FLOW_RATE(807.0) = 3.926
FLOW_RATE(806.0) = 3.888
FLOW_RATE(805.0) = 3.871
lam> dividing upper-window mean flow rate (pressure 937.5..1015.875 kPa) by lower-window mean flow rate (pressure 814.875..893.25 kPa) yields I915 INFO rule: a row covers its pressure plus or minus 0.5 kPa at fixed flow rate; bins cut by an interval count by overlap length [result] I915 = 1.67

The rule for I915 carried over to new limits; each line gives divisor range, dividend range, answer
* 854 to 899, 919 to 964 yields 1.34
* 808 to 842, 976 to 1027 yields 2.10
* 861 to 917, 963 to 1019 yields 1.27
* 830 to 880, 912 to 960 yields 1.49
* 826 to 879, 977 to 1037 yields 1.57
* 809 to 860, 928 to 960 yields 1.81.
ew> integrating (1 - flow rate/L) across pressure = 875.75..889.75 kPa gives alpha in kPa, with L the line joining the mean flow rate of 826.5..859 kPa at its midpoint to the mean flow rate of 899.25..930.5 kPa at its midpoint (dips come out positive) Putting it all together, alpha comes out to 0.9 kPa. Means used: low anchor 3.67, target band 4.75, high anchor 6.19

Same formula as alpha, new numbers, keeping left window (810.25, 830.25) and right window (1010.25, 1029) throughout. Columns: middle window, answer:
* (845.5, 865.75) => -4.7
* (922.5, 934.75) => -4.5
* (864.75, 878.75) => -4.7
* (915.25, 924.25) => -3.3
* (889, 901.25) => -3.4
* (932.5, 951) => -4.0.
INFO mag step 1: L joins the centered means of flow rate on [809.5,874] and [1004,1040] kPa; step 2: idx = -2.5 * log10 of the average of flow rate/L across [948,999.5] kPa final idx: -0.236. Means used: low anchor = 3.65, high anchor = 6.16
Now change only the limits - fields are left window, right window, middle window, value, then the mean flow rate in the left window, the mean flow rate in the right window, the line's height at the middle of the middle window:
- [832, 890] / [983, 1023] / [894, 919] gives -0.18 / 4.3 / 6.3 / 4.94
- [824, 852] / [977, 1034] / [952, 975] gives -0.23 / 3.43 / 6.32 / 5.6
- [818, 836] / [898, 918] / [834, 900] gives -0.06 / 2.62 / 5.98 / 4.28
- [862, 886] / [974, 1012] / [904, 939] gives -0.10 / 4.73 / 6.52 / 5.45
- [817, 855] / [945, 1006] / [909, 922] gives -0.16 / 3.32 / 6.75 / 5.28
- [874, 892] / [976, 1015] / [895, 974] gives -0.13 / 4.8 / 6.46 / 5.56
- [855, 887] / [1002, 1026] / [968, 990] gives -0.21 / 4.59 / 6.13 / 5.75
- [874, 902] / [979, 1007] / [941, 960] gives -0.15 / 4.96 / 6.45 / 5.85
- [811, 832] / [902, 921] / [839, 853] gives -0.13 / 2.72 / 6.1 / 3.64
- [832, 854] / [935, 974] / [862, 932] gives -0.06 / 3.85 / 6.55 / 5.15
